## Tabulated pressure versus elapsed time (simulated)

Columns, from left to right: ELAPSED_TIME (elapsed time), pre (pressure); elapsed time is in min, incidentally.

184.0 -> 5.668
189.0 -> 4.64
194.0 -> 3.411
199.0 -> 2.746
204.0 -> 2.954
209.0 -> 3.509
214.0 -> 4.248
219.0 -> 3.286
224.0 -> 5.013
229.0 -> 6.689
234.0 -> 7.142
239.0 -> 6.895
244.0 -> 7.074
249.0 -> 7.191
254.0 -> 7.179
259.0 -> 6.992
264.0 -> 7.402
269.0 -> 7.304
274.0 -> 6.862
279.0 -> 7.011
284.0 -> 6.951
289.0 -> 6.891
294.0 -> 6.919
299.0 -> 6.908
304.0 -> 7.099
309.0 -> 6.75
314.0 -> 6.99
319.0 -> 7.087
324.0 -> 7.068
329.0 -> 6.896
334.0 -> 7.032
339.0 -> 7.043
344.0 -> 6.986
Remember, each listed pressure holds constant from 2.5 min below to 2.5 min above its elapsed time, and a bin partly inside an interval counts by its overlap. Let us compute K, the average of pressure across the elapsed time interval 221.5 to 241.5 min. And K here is 6.43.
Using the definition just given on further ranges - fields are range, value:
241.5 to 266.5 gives 7.17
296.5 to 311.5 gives 6.92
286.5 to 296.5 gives 6.9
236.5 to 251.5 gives 7.05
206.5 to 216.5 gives 3.88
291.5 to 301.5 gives 6.91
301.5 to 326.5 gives 7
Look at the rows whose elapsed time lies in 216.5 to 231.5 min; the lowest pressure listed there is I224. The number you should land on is 3.286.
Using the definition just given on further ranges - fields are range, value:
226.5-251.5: 6.689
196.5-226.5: 2.746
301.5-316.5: 6.75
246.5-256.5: 7.179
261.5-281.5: 6.862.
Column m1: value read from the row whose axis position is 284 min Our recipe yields 6.951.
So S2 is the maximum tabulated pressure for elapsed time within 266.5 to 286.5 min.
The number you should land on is 7.304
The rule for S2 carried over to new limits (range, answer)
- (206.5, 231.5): 6.689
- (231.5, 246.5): 7.142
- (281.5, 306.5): 7.099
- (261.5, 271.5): 7.402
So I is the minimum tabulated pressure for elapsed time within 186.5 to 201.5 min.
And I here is 2.746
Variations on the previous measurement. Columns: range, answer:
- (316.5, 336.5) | 6.896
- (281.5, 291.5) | 6.891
